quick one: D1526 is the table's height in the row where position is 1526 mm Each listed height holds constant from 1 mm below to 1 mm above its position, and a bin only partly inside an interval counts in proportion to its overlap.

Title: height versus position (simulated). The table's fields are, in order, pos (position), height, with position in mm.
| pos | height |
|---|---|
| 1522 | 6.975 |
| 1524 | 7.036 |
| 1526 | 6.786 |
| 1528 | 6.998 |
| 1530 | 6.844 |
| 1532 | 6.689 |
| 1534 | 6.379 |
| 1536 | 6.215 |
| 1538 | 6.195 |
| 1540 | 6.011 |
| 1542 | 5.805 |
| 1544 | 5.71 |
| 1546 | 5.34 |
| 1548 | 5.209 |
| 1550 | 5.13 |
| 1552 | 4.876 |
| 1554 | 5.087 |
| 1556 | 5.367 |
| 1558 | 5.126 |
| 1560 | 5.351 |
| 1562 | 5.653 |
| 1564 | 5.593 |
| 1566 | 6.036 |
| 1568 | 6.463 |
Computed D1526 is 6.786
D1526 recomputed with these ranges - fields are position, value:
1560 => 5.351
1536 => 6.215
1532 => 6.689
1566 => 6.036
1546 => 5.34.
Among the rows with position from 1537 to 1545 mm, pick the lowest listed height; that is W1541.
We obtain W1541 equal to 5.71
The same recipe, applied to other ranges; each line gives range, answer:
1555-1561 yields 5.126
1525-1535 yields 6.379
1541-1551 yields 5.13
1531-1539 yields 6.195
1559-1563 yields 5.351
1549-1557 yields 4.876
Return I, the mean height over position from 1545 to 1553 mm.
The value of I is 5.14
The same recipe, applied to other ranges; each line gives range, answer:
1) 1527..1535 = 6.73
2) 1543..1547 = 5.53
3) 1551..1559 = 5.11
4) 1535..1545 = 5.99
